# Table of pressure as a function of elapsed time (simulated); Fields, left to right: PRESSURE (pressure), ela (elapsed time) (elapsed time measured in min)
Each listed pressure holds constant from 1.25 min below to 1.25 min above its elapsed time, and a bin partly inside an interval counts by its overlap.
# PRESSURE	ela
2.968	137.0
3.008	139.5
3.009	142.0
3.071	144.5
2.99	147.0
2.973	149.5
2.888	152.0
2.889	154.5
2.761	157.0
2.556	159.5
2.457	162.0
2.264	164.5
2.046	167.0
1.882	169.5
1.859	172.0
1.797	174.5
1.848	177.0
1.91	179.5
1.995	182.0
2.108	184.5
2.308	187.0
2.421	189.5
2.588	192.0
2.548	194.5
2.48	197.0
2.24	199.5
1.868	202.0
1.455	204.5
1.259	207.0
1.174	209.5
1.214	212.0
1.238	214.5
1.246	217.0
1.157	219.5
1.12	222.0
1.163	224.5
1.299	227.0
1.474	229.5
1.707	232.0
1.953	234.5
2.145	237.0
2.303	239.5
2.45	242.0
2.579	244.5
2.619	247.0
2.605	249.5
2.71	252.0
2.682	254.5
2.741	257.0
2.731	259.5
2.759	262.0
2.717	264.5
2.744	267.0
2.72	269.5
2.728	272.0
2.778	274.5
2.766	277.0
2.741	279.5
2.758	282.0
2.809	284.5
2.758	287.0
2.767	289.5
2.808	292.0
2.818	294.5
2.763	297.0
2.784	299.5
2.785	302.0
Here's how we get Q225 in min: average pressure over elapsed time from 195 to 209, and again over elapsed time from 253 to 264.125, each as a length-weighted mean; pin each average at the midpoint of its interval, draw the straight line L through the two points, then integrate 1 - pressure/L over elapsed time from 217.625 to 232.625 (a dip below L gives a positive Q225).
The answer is 6.22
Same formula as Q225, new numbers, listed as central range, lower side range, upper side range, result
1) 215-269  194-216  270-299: 2.4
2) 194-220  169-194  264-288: 7.4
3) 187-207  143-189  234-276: 2.2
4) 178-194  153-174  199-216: -3.1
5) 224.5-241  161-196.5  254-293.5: 4.8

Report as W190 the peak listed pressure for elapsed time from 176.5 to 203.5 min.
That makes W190 2.588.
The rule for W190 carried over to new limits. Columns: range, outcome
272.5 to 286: 2.809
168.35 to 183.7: 1.995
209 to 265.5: 2.759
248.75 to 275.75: 2.778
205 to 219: 1.259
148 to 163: 2.973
